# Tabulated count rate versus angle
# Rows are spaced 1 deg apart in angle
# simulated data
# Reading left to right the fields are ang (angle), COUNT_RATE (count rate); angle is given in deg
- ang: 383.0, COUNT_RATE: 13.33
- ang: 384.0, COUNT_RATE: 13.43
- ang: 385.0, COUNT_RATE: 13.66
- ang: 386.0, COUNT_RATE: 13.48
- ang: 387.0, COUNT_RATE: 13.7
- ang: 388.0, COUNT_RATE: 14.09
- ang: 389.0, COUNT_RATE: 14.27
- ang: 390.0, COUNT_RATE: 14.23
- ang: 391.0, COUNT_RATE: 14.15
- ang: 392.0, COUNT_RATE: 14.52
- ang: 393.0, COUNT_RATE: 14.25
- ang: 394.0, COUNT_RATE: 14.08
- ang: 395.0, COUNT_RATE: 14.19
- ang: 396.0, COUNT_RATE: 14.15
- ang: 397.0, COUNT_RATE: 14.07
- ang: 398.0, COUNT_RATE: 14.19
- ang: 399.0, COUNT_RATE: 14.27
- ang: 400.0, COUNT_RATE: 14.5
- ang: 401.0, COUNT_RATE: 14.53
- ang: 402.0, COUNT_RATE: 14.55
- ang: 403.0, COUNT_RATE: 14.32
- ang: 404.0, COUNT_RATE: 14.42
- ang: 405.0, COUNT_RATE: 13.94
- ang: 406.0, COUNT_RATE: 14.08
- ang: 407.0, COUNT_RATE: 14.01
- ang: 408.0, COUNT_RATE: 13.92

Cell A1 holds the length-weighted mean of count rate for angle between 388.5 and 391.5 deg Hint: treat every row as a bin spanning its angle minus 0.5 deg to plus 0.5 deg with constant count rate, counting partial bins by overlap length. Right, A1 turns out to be 14.2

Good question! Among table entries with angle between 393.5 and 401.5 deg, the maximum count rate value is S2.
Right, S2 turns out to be 14.53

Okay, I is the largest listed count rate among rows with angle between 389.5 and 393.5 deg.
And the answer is 14.52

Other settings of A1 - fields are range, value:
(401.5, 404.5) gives 14.4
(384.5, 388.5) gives 13.7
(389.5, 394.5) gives 14.2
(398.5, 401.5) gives 14.4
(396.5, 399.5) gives 14.2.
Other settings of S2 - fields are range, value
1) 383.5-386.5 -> 13.66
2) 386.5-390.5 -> 14.27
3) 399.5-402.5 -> 14.55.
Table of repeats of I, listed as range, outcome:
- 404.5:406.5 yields 14.08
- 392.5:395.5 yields 14.25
